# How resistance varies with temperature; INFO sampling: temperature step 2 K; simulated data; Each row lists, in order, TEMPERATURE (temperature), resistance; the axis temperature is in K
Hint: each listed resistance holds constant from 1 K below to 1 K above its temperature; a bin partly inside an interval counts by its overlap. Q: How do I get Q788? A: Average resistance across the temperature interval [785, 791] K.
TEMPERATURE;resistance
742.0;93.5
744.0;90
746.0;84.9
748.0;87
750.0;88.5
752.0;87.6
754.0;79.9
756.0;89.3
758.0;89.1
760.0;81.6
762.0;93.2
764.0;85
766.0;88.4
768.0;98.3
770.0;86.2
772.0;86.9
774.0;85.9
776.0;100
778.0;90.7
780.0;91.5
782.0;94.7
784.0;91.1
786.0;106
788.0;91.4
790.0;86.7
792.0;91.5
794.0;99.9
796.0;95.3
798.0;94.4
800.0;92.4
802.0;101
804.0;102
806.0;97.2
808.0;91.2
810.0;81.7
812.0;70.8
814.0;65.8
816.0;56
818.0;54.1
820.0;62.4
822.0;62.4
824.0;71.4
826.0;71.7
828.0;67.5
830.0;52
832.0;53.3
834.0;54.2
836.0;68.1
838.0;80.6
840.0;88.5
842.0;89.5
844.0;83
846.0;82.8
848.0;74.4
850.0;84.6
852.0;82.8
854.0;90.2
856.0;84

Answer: 94.7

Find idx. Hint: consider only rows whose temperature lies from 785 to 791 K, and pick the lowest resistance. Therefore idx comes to 86.7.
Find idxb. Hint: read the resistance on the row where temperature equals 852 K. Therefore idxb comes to 82.8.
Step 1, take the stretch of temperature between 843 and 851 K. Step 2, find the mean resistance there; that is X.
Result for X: 81.2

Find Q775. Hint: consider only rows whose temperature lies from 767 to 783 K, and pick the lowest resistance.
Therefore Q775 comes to 85.9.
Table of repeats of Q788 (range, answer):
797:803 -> 95.9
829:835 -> 53.2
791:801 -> 94.7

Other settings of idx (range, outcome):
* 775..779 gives 90.7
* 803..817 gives 56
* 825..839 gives 52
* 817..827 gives 54.1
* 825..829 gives 67.5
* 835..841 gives 68.1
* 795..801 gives 92.4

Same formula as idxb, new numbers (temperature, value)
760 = 81.6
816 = 56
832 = 53.3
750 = 88.5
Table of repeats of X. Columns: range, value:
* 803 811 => 93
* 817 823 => 59.6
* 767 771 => 92.2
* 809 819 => 65.7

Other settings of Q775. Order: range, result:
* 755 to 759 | 89.1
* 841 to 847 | 82.8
